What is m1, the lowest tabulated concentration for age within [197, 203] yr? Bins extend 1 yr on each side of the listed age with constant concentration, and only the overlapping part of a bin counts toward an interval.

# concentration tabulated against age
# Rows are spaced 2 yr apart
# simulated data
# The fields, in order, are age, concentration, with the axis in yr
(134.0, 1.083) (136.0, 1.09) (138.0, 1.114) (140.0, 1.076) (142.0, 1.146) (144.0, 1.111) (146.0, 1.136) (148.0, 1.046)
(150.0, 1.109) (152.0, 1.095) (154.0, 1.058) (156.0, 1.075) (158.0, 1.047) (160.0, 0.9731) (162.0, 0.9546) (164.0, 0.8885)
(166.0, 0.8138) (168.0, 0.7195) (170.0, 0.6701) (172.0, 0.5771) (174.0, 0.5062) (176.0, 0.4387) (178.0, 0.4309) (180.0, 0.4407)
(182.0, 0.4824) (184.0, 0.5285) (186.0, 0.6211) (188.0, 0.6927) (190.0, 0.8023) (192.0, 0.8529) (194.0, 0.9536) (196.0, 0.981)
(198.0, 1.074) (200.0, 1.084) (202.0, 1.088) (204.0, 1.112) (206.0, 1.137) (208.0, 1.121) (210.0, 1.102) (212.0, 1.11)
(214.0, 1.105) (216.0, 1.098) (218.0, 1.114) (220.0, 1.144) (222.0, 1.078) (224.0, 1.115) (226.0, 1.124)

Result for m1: 1.074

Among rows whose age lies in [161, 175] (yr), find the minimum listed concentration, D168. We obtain 0.5062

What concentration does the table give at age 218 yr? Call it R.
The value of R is 1.114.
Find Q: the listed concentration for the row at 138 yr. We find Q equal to 1.114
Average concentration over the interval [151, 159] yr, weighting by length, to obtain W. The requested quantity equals 1.07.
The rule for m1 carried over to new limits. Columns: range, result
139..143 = 1.076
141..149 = 1.046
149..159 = 1.047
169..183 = 0.4309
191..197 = 0.8529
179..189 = 0.4407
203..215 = 1.102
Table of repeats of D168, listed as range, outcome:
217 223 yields 1.078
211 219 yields 1.098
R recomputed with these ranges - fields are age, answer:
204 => 1.112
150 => 1.109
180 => 0.4407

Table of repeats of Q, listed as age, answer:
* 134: 1.083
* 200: 1.084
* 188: 0.6927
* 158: 1.047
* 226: 1.124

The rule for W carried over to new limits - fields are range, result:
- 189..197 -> 0.897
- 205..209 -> 1.13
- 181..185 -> 0.505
